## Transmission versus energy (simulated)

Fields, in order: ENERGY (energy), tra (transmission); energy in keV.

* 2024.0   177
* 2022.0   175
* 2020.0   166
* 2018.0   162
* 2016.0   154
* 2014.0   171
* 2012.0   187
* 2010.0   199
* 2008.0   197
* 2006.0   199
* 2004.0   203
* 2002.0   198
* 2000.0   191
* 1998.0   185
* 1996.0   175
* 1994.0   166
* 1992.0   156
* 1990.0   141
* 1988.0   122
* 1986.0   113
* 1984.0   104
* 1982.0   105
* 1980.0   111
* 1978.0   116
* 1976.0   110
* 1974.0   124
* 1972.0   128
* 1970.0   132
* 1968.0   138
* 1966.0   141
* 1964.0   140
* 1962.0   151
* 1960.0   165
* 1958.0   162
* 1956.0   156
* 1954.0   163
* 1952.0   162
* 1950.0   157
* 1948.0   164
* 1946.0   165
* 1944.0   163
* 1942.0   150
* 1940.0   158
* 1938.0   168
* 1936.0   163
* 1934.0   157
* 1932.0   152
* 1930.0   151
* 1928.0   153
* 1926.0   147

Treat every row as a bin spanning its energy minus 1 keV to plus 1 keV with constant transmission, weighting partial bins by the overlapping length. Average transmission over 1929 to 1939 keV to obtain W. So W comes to 158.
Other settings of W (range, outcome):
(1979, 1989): 111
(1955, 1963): 158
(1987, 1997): 152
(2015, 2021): 161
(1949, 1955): 161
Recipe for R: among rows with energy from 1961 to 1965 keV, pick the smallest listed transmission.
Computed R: 140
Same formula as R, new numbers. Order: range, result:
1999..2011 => 191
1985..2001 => 113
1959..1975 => 124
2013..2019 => 154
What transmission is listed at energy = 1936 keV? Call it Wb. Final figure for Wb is 163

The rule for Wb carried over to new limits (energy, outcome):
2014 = 171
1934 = 157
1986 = 113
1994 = 166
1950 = 157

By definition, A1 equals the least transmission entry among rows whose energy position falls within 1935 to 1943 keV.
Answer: 150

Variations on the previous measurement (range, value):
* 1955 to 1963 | 151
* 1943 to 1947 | 163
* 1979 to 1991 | 104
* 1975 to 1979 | 110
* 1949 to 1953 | 157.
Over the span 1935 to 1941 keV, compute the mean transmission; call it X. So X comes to 163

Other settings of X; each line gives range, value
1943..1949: 164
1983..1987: 108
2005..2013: 196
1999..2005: 197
